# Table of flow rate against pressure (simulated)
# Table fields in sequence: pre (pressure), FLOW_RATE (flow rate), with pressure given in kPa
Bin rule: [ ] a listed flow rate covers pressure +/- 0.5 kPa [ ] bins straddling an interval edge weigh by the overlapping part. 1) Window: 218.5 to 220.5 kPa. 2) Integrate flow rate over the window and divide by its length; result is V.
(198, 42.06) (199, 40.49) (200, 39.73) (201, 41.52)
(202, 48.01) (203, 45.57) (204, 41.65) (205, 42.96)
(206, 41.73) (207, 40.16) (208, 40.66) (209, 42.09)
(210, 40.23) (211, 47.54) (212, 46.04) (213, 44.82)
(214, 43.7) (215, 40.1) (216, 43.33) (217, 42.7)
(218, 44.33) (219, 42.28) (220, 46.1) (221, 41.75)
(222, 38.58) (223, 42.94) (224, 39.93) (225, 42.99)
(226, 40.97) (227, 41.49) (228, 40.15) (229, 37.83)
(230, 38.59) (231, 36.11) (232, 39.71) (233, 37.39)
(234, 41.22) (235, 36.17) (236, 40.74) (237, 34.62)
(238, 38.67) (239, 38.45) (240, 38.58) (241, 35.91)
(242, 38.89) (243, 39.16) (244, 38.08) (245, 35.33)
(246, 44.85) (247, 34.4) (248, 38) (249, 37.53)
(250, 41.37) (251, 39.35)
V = 44.2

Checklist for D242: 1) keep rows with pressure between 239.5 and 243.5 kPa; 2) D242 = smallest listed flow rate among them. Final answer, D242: 35.91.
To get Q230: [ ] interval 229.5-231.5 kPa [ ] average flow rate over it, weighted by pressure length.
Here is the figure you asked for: 37.4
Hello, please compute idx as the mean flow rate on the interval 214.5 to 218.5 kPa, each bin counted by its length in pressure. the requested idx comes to 42.6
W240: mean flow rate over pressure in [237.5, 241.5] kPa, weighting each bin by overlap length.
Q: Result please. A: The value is 37.9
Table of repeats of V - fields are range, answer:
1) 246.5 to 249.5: 36.6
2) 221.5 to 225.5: 41.1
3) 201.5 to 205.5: 44.5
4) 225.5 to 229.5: 40.1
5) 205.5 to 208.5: 40.8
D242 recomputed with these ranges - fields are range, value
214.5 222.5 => 38.58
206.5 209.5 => 40.16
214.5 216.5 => 40.1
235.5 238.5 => 34.62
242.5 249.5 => 34.4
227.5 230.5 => 37.83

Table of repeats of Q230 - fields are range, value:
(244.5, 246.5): 40.1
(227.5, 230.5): 38.9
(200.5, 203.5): 45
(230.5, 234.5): 38.6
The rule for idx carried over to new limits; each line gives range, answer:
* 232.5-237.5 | 38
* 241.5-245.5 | 37.9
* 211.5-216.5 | 43.6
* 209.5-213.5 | 44.7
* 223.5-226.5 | 41.3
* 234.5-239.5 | 37.7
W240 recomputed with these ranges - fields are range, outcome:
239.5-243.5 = 38.1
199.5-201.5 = 40.6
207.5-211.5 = 42.6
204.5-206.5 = 42.3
